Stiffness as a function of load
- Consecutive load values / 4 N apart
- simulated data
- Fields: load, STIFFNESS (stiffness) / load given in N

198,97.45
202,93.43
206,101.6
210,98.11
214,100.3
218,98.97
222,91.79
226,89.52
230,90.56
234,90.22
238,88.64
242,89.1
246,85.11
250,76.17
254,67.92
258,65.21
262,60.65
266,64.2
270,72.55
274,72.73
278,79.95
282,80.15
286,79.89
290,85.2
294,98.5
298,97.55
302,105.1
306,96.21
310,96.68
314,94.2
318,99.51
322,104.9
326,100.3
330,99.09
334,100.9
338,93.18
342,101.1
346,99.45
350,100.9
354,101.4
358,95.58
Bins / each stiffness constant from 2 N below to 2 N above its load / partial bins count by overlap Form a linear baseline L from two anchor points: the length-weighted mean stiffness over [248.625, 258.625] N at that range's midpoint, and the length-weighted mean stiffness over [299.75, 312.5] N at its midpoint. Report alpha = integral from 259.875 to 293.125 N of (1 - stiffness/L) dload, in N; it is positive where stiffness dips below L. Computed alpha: 3.1 N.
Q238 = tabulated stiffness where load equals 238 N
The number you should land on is 88.64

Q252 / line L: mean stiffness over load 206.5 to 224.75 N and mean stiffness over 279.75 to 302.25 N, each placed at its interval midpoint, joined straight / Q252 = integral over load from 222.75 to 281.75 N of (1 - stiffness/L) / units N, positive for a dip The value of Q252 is 9.7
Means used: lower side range 97.3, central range 78.4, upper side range 89.8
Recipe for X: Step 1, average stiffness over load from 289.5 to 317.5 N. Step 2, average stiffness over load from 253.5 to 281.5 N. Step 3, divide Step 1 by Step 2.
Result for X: 1.4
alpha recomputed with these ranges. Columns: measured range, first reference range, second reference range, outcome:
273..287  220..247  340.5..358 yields 2.28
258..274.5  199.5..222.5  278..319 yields 4.83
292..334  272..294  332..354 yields -4.23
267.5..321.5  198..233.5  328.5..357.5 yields 4.71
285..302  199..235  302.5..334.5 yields 0.96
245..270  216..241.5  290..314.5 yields 6.46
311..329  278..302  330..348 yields -0.87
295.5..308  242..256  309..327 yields -0.71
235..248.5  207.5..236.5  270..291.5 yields 0.26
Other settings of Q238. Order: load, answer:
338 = 93.18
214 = 100.3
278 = 79.95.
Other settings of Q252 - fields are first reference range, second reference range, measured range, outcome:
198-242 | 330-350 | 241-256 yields 2.6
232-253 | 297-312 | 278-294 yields 1.9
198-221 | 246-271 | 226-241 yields -1.1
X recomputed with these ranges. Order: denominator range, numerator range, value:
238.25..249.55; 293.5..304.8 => 1.17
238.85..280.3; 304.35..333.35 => 1.34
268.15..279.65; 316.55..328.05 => 1.36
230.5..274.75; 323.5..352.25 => 1.30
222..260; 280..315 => 1.12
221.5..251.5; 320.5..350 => 1.14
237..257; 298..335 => 1.24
